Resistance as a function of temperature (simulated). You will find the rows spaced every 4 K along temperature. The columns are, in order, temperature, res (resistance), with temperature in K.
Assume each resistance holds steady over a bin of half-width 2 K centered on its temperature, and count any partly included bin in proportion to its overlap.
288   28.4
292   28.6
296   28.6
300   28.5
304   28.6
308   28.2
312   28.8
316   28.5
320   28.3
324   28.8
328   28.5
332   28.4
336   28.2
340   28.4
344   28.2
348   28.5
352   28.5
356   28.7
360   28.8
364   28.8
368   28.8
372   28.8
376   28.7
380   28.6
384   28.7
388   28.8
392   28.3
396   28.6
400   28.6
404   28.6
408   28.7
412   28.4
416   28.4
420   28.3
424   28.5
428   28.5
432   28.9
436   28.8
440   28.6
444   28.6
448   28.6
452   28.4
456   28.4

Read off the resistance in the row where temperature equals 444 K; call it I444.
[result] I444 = 28.6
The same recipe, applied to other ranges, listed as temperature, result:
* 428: 28.5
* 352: 28.5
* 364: 28.8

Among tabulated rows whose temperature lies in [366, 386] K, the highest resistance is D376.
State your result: 28.8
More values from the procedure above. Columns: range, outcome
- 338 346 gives 28.4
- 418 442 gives 28.9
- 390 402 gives 28.6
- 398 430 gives 28.7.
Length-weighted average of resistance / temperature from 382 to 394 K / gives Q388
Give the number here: 28.6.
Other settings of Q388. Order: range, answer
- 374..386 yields 28.7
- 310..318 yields 28.6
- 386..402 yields 28.6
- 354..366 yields 28.8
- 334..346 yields 28.3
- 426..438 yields 28.7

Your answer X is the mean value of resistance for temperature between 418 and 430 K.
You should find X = 28.4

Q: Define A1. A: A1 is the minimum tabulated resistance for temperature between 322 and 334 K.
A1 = 28.4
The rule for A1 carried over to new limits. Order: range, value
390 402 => 28.3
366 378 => 28.7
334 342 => 28.2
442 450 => 28.6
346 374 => 28.5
